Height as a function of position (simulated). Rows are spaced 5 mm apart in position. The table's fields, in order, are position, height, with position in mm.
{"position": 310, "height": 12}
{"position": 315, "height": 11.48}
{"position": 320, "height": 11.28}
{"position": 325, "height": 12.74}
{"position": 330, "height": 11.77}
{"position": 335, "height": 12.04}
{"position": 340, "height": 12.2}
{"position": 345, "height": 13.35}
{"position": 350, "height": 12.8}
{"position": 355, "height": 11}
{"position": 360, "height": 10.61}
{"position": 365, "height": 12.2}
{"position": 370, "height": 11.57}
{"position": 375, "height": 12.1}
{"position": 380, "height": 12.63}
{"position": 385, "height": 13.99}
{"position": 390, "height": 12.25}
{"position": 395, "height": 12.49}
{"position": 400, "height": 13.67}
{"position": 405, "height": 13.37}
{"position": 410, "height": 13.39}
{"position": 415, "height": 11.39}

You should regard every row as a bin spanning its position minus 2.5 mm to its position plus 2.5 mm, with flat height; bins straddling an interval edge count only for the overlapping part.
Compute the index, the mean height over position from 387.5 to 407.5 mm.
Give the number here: 12.9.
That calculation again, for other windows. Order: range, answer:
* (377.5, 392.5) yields 13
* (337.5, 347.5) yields 12.8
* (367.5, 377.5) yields 11.8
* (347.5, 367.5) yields 11.7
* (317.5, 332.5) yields 11.9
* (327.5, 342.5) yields 12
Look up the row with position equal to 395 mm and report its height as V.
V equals 12.49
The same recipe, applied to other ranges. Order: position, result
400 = 13.67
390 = 12.25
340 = 12.2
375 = 12.1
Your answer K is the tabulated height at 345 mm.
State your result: 13.35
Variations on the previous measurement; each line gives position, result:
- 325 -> 12.74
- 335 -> 12.04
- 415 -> 11.39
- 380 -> 12.63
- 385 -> 13.99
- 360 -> 10.61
